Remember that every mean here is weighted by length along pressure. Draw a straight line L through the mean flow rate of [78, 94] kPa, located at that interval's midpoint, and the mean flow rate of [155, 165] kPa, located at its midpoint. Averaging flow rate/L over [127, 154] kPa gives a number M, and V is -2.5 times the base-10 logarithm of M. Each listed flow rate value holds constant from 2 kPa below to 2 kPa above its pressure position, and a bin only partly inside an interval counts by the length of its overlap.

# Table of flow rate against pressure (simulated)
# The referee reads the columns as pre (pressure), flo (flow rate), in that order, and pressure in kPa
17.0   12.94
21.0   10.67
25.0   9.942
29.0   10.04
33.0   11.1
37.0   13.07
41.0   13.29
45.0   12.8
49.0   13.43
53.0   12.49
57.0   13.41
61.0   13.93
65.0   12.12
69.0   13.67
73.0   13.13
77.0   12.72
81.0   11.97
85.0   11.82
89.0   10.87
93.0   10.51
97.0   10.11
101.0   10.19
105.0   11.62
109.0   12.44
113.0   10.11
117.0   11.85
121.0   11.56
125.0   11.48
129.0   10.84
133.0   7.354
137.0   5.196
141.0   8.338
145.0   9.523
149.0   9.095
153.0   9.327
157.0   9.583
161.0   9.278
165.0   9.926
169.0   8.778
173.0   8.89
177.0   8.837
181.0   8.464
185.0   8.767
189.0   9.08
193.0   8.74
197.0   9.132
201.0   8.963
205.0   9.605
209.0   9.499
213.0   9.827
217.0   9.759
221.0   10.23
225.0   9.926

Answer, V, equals 0.18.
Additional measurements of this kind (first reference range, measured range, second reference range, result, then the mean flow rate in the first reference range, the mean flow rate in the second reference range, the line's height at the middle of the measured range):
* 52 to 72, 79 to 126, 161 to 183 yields 0.038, 13.2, 9.01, 11.6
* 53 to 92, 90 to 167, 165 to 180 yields 0.066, 12.6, 8.96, 10.5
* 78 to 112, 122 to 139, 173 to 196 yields 0.159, 11.2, 8.8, 10.3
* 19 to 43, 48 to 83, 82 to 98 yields -0.168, 11.4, 10.9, 11.1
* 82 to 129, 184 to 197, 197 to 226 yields 0.118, 11.1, 9.64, 9.94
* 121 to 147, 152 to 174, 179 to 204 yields -0.044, 9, 8.89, 8.94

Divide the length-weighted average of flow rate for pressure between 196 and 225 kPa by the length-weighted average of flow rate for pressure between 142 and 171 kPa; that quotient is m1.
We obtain 1.0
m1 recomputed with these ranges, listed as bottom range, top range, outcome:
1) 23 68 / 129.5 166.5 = 0.70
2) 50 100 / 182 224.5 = 0.77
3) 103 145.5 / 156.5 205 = 0.90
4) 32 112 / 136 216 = 0.74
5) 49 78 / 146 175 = 0.71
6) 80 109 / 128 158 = 0.77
